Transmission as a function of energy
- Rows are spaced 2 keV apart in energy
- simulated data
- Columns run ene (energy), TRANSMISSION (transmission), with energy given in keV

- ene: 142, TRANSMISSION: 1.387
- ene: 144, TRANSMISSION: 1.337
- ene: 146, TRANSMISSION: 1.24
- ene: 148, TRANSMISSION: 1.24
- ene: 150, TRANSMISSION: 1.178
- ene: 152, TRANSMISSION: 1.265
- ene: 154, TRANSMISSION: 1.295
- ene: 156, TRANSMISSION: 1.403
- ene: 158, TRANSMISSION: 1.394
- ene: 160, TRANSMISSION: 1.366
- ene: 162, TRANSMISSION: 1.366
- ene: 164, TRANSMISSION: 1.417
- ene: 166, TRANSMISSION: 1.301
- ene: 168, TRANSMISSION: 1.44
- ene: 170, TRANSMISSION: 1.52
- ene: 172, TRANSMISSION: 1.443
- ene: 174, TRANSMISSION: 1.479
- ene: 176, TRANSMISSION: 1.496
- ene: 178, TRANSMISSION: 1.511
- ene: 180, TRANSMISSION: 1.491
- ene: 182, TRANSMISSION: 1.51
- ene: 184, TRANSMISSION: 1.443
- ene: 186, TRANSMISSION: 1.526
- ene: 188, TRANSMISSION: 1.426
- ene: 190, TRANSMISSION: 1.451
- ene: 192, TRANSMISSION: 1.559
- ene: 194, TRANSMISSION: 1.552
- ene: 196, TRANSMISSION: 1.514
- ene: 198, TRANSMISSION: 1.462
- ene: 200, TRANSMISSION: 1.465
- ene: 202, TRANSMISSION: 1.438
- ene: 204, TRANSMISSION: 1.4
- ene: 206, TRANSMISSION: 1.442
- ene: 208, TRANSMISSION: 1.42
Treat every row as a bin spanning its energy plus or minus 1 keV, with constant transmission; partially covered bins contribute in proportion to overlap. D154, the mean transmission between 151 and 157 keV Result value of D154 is 1.32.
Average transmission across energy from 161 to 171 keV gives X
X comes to 1.41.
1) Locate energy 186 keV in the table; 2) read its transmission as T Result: 1.526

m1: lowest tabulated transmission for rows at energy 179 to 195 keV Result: 1.426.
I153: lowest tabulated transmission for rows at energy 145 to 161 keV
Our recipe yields 1.178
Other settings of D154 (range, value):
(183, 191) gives 1.46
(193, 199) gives 1.51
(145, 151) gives 1.22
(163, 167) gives 1.36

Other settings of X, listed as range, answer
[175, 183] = 1.5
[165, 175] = 1.44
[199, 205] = 1.43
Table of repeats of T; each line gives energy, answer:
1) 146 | 1.24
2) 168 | 1.44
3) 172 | 1.443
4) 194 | 1.552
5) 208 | 1.42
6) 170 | 1.52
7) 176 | 1.496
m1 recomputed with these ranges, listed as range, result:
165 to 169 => 1.301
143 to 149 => 1.24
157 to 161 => 1.366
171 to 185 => 1.443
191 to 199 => 1.462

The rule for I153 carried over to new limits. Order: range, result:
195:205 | 1.4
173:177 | 1.479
